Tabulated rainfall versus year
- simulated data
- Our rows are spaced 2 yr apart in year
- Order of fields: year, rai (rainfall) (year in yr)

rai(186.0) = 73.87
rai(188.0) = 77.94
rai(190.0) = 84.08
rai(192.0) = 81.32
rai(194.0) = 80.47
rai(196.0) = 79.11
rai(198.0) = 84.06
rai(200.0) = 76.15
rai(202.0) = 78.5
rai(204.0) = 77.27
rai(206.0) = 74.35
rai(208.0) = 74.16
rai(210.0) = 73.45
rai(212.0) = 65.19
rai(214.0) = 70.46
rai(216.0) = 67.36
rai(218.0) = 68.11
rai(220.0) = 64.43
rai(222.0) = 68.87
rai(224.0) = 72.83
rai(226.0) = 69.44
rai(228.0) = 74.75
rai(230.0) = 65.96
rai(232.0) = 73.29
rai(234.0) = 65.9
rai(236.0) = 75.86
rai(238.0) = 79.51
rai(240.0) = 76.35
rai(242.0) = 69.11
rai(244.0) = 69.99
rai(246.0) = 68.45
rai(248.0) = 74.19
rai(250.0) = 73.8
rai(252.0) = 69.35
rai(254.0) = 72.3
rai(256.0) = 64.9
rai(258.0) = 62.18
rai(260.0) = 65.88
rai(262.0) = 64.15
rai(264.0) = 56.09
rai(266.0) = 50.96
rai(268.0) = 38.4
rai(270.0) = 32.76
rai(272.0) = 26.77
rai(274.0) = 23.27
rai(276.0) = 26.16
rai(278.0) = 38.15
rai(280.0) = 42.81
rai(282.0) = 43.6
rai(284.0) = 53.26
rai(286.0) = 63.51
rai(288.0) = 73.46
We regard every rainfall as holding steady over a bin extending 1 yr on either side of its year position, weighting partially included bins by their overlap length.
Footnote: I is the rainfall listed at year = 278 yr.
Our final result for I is 38.15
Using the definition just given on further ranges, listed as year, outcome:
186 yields 73.87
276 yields 26.16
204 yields 77.27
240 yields 76.35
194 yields 80.47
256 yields 64.9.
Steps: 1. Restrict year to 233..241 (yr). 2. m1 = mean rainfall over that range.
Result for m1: 74.4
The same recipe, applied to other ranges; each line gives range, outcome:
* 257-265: 62.1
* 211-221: 67.1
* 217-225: 68.6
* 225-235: 69.9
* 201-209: 76.1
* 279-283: 43.2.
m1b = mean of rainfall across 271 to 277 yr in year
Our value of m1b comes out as 25.4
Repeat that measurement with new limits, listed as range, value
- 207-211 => 73.8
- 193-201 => 79.9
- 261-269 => 52.4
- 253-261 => 66.3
